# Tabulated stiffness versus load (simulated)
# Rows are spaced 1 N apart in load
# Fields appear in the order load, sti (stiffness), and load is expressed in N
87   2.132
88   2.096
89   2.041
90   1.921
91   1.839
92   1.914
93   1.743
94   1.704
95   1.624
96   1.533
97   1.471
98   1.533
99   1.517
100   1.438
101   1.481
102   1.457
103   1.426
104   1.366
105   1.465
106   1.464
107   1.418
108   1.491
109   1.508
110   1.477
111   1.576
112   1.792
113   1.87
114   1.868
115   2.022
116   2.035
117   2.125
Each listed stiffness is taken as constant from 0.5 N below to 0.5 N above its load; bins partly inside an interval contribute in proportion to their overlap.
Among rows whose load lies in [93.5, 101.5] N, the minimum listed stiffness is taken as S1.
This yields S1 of 1.438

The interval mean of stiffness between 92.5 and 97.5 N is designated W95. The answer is 1.61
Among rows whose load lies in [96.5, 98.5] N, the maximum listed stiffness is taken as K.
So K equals 1.533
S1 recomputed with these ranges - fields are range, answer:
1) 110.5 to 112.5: 1.576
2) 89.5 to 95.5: 1.624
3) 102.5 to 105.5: 1.366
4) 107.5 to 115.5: 1.477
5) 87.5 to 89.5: 2.041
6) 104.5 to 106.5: 1.464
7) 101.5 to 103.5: 1.426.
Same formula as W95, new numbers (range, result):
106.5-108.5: 1.45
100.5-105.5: 1.44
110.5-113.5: 1.75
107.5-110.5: 1.49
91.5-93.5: 1.83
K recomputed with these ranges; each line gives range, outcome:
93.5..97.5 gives 1.704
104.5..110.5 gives 1.508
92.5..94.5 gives 1.743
